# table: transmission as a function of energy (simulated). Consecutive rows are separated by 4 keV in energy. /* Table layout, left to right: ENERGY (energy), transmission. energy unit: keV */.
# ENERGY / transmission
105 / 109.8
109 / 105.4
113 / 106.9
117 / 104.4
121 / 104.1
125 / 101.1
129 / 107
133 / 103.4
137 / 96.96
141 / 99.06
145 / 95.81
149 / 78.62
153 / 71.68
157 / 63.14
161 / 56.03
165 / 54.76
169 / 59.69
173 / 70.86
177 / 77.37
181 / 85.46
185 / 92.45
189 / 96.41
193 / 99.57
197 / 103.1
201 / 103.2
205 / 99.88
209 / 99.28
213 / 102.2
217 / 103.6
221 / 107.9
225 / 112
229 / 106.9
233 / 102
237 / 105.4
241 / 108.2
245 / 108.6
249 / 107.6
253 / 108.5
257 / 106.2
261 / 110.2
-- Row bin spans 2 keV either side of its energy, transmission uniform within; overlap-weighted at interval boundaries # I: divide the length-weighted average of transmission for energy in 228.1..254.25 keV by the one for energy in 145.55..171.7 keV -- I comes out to 1.62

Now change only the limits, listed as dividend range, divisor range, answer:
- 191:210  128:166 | 1.22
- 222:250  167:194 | 1.30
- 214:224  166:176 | 1.62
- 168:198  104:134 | 0.82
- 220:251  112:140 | 1.04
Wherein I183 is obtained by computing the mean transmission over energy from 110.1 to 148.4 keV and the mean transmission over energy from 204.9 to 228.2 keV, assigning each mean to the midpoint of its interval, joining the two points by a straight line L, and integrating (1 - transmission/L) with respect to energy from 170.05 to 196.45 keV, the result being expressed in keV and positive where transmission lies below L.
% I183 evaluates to 4.2 keV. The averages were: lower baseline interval 101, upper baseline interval 105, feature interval 86.9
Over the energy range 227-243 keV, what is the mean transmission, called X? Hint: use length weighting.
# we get 106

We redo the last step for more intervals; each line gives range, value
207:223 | 103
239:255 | 108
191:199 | 101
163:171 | 57.2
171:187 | 81.5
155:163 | 59.6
